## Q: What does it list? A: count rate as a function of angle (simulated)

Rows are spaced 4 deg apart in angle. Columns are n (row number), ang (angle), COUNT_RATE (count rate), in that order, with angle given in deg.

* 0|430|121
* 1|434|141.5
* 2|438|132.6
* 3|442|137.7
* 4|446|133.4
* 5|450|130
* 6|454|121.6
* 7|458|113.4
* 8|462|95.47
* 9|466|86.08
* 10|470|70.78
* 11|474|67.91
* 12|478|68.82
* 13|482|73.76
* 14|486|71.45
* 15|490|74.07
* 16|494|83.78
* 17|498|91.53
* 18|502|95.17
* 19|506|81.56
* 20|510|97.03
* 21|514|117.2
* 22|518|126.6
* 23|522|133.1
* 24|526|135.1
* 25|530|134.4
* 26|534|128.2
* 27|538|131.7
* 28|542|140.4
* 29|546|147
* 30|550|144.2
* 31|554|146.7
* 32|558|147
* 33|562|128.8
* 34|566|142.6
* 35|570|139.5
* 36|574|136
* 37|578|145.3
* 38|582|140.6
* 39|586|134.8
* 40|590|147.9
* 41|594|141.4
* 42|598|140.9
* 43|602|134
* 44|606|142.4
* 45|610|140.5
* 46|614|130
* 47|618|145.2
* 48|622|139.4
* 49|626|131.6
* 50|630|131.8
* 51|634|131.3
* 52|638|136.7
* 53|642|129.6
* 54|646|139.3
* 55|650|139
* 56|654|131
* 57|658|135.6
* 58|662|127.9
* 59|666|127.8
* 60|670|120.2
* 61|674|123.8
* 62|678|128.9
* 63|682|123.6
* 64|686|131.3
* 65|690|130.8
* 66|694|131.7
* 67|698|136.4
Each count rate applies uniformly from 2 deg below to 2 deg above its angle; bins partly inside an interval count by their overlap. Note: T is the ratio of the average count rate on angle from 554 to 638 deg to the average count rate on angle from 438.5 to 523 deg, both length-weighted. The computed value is 1.4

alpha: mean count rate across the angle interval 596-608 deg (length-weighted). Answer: 139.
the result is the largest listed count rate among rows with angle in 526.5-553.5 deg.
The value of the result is 147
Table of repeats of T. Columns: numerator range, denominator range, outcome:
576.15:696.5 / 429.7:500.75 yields 1.34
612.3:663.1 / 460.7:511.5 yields 1.66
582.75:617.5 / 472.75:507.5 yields 1.77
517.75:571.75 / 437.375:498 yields 1.43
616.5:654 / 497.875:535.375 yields 1.18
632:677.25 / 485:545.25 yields 1.18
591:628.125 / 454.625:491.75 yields 1.70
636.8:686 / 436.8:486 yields 1.29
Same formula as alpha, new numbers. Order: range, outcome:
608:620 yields 139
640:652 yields 136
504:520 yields 106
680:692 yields 129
